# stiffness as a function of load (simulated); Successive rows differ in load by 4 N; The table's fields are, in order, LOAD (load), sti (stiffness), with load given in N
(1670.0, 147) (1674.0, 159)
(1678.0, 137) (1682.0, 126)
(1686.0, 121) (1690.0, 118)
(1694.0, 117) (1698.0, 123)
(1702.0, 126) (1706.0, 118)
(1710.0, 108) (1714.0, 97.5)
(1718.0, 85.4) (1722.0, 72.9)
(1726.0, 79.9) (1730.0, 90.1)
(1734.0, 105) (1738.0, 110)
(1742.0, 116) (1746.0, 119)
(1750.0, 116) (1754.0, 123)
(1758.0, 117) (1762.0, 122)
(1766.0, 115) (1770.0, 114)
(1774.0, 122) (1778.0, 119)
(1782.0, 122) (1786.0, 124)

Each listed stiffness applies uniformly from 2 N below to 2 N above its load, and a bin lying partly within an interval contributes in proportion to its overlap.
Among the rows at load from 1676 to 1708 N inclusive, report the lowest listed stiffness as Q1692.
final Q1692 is 117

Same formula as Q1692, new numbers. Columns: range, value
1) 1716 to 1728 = 72.9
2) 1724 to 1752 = 79.9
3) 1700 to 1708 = 118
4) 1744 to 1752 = 116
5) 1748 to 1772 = 114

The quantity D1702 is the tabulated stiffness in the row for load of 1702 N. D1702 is 126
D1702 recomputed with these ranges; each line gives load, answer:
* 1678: 137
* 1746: 119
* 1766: 115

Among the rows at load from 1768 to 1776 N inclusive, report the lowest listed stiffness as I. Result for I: 114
